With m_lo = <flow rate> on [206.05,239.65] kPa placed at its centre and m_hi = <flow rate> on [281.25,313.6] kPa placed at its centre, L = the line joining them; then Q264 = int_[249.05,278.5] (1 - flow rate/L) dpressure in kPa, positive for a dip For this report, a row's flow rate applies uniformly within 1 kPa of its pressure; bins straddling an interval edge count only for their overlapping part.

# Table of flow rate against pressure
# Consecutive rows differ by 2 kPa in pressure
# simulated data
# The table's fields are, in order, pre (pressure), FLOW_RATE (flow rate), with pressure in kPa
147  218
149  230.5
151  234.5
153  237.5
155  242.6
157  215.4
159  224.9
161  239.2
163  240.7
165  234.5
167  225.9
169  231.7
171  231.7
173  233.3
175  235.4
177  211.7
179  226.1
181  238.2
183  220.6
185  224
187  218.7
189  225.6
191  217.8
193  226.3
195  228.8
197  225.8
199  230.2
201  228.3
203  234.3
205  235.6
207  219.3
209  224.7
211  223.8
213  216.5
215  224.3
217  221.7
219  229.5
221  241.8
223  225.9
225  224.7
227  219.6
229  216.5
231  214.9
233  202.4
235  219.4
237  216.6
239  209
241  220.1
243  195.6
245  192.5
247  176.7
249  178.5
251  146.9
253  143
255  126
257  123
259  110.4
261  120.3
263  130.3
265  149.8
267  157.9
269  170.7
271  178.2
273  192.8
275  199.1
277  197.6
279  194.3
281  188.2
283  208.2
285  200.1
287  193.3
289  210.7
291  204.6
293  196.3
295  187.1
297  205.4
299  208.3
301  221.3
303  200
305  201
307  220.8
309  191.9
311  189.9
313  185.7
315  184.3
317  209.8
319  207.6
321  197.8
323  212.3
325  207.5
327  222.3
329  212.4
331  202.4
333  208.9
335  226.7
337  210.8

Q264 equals 7.7 kPa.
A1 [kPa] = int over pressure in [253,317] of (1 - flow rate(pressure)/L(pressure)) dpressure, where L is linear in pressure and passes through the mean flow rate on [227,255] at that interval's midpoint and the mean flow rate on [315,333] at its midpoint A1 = 6.11 kPa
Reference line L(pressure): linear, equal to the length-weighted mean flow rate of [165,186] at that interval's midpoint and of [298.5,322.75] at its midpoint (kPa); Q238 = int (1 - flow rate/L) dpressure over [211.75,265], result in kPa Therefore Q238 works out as 6.6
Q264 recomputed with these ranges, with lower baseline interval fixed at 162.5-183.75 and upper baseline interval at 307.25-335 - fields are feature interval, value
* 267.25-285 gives 1.8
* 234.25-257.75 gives 4.1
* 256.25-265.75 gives 3.9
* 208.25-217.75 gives 0.0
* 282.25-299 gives 0.7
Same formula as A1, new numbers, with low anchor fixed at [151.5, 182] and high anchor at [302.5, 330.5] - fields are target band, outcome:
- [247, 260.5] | 4.70 kPa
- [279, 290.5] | 0.51 kPa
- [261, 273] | 3.11 kPa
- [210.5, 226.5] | -0.31 kPa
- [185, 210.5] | -0.08 kPa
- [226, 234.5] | 0.22 kPa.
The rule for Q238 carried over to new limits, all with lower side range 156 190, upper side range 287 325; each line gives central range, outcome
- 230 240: 0.16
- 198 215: -0.38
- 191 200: -0.12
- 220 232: -0.34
